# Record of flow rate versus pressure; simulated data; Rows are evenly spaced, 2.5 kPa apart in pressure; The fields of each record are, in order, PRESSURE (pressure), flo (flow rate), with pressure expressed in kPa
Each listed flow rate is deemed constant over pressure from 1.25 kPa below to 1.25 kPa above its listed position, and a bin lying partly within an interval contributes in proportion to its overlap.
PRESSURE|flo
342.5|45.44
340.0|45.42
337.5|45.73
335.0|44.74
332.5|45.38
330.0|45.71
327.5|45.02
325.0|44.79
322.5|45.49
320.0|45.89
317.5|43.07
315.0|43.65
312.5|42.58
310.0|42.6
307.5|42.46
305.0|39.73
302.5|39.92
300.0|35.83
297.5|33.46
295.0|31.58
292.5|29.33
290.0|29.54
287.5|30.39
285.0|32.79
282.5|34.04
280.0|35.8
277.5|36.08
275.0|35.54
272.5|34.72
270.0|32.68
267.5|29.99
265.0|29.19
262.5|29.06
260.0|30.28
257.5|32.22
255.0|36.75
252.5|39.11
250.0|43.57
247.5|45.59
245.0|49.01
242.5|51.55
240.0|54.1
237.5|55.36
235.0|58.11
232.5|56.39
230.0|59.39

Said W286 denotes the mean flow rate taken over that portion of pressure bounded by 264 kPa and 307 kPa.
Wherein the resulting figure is 33.7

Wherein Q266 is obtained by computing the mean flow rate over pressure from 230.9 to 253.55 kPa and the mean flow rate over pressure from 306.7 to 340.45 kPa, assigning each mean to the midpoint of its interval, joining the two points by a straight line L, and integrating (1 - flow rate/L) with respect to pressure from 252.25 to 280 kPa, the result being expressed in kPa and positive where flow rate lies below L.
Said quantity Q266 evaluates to 8.9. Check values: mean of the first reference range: 50.5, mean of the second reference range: 44.5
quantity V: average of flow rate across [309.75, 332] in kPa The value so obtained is 44.4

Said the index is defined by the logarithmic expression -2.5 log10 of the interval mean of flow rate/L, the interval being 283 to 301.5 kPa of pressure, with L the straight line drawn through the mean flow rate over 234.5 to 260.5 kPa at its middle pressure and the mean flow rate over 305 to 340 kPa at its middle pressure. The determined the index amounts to 0.359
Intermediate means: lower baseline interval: 45.1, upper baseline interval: 44.3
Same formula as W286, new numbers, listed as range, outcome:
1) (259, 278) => 32.1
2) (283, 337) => 39.7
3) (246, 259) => 39.5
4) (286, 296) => 30.2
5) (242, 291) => 35.7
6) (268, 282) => 34.6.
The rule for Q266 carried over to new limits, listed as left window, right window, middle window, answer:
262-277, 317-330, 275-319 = 2.42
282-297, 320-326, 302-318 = -0.90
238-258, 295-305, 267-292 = 4.09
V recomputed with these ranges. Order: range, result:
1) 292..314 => 37.8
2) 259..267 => 29.5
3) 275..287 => 34.5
